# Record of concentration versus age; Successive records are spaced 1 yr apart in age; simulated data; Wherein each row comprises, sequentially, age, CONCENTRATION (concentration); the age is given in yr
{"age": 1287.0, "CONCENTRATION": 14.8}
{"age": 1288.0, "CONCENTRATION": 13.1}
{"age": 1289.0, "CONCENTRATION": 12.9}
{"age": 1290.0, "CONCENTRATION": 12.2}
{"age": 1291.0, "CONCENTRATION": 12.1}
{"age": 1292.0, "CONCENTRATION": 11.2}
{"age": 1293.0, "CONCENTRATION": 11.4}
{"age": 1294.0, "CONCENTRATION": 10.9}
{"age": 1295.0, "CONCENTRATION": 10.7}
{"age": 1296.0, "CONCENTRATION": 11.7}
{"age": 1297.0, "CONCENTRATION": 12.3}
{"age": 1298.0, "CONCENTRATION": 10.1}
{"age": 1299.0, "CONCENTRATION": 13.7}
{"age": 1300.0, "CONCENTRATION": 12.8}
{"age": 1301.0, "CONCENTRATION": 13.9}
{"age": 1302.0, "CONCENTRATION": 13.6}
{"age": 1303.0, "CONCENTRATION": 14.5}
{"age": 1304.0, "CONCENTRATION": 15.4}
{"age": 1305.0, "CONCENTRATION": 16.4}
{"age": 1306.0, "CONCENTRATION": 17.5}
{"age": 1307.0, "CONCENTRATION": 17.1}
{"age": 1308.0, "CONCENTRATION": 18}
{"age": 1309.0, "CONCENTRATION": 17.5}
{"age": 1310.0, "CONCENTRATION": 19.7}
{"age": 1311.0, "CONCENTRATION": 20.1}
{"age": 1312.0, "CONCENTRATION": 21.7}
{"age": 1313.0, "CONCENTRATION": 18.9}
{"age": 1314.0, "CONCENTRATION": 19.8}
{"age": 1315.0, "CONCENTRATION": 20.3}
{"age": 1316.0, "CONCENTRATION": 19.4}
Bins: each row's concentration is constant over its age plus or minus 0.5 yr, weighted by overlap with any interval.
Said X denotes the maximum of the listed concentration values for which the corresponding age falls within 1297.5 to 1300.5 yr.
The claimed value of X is 13.7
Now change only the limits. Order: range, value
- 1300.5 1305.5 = 16.4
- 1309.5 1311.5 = 20.1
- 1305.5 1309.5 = 18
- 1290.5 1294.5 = 12.1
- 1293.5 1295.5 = 10.9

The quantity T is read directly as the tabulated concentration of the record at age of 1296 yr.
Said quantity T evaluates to 11.7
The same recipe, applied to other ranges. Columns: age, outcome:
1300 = 12.8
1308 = 18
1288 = 13.1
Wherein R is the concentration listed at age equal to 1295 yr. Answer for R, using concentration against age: 10.7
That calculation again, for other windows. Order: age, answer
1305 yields 16.4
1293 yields 11.4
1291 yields 12.1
